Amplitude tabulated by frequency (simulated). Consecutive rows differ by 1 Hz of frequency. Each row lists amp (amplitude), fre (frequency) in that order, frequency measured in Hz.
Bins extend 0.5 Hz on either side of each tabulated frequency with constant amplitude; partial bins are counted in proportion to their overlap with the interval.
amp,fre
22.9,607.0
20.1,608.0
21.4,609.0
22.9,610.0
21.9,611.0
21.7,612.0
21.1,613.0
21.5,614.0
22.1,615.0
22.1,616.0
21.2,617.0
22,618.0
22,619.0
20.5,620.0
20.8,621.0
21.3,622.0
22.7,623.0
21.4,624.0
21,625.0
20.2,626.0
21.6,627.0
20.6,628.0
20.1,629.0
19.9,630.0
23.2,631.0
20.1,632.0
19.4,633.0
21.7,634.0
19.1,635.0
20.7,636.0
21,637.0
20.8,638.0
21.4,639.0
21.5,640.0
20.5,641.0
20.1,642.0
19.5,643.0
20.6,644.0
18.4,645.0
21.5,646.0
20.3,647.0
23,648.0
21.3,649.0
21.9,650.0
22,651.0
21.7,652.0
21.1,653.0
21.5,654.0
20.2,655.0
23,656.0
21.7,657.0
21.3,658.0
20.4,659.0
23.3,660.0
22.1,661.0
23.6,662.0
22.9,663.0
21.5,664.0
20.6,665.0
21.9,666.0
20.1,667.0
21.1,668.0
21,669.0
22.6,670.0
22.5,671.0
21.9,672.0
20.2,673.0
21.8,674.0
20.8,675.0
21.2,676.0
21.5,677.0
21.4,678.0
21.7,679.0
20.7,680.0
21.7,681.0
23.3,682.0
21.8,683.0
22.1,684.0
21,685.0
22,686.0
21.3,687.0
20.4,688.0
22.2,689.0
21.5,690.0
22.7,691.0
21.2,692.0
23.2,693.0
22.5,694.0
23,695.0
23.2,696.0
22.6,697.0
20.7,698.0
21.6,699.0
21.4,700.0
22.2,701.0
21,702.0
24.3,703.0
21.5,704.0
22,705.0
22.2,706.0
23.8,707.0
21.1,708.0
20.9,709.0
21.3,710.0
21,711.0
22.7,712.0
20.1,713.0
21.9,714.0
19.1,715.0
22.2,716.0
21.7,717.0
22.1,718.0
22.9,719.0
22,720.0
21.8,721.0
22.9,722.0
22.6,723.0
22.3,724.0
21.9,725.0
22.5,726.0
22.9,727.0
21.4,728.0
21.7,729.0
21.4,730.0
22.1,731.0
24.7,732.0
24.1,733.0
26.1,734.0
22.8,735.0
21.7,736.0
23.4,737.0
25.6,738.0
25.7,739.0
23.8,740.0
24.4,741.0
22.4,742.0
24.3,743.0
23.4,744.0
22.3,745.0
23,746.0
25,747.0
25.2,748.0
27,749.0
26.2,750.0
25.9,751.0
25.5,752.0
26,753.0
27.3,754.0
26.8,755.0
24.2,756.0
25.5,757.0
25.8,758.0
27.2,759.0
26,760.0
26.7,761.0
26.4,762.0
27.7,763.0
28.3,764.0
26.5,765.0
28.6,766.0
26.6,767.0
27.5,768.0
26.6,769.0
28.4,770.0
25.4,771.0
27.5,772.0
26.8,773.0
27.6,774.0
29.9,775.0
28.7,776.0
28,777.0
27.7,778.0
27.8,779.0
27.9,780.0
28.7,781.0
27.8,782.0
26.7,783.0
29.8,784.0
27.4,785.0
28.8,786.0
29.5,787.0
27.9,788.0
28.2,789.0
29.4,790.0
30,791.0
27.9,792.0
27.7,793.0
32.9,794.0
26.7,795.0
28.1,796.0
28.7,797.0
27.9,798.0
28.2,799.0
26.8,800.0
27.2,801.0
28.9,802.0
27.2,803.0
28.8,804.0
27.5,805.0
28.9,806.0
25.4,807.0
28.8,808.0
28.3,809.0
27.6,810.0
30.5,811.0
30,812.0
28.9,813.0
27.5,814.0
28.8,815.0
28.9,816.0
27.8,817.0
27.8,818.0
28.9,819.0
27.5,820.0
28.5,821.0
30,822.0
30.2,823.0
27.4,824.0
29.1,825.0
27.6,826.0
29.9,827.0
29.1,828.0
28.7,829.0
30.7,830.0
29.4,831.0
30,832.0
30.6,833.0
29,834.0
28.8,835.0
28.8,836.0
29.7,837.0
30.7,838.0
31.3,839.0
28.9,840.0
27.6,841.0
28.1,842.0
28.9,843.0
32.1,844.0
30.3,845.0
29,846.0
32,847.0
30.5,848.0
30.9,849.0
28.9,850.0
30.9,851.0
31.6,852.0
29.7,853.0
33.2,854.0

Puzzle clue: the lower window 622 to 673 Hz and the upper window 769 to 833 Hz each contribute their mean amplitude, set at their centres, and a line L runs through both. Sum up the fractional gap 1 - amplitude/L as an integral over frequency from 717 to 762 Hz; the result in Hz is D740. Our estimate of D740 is 2.6 Hz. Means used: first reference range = 21.2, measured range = 24.1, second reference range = 28.4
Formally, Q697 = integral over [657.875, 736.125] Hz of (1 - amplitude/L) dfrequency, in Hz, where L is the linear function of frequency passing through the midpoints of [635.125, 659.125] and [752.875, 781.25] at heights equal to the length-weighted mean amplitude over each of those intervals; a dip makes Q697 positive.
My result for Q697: 5.3 Hz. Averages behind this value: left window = 21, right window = 27.2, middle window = 22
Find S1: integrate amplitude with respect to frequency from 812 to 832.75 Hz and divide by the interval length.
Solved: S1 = 28.9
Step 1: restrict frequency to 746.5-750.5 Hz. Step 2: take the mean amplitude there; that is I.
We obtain 25.9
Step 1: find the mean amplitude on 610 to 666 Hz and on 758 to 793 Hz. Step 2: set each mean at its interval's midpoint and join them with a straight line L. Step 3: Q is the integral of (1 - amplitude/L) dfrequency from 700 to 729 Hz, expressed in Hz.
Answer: 3.5 Hz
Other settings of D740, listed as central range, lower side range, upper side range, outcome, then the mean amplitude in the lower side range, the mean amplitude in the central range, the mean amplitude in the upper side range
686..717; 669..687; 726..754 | 0.97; 21.6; 21.8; 24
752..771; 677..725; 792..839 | -0.90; 21.9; 26.7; 28.7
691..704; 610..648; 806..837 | 0.85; 21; 22.2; 28.8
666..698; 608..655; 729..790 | 1.90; 21.1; 21.7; 26.2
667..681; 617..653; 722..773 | 0.60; 21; 21.4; 24.9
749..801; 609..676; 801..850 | -1.24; 21.3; 27.6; 29.1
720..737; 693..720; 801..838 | 0.41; 21.9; 22.7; 28.8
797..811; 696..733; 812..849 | -0.16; 22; 27.9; 29.3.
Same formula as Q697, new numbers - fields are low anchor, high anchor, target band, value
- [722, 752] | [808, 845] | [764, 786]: -1.50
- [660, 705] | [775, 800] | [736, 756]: 0.79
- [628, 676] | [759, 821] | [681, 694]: 0.60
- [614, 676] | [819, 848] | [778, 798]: -0.75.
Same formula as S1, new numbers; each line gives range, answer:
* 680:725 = 21.9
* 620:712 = 21.5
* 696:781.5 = 24.3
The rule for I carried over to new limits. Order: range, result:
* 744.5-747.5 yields 23.4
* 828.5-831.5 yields 29.6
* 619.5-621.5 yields 20.6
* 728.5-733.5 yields 22.8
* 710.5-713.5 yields 21.3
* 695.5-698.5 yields 22.2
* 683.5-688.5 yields 21.4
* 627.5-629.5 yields 20.4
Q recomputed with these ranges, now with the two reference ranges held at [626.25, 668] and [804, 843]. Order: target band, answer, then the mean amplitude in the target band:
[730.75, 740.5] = 0.38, 24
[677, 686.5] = 0.39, 21.7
